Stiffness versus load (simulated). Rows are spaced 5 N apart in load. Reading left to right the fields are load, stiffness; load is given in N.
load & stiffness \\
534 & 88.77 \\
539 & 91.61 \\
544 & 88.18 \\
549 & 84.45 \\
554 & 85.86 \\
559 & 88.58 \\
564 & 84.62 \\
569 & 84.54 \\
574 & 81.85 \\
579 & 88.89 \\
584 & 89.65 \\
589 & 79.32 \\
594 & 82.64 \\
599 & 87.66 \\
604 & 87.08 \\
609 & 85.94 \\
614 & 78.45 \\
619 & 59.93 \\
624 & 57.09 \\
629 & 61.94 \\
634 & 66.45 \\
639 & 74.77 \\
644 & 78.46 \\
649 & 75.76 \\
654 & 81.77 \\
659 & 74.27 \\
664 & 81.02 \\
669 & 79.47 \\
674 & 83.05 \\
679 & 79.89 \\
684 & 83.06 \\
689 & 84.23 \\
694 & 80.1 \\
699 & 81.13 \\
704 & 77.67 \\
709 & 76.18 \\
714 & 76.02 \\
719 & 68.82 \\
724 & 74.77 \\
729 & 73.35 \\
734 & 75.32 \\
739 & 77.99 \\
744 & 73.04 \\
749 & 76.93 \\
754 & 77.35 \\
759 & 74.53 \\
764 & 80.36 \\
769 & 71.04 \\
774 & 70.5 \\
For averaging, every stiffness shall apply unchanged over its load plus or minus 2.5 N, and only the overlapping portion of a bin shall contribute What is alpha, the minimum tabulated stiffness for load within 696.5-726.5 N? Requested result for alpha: 68.82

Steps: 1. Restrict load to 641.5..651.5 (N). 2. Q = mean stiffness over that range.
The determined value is 77.1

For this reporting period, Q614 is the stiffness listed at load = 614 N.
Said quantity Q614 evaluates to 78.45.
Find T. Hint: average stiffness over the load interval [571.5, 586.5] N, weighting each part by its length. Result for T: 86.8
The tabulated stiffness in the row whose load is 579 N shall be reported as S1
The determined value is 88.89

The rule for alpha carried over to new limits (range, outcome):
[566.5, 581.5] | 81.85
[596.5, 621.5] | 59.93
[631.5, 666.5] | 66.45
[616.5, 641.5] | 57.09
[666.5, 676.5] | 79.47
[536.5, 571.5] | 84.45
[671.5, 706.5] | 77.67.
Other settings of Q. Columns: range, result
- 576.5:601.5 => 85.6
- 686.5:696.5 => 82.2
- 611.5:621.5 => 69.2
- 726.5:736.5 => 74.3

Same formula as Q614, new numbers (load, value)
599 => 87.66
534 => 88.77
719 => 68.82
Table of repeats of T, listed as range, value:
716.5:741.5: 74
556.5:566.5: 86.6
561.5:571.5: 84.6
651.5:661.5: 78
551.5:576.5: 85.1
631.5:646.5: 73.2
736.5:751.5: 76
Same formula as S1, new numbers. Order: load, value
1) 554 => 85.86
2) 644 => 78.46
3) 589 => 79.32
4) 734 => 75.32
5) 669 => 79.47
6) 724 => 74.77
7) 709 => 76.18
